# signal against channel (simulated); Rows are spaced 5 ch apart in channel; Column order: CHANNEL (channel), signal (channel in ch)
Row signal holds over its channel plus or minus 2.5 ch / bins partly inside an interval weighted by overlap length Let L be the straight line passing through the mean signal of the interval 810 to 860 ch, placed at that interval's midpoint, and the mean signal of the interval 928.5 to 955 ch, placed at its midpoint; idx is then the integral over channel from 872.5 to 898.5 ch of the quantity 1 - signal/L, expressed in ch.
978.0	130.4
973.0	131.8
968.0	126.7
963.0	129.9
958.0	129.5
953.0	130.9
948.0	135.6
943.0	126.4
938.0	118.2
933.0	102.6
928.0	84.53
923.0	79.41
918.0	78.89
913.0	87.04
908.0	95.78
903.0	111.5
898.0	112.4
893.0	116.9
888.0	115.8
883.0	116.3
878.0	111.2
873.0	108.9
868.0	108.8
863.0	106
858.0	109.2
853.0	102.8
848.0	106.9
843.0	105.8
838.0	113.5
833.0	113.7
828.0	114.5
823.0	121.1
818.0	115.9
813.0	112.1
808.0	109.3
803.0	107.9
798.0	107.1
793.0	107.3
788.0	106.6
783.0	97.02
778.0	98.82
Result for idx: 0.31 ch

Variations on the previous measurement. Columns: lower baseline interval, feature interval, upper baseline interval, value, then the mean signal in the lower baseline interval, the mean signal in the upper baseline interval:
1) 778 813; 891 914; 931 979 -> 2.7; 106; 126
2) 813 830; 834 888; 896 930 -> -1.7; 116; 92.6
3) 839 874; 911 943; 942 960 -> 7.8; 107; 131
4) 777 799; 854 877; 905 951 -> -1.3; 103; 101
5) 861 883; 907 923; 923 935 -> 1.7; 110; 90.2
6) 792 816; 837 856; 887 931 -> -0.4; 109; 97.5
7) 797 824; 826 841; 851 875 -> -0.5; 112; 107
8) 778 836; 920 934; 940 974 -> 4.3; 110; 130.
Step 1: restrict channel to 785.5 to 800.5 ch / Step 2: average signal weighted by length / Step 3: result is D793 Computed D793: 107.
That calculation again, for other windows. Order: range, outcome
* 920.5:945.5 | 102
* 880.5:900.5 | 115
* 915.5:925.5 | 79.2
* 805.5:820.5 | 112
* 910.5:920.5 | 83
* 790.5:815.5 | 109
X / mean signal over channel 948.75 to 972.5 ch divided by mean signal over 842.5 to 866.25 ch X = 1.2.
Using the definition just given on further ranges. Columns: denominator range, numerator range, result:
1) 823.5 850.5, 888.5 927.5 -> 0.88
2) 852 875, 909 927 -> 0.77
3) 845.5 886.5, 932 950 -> 1.12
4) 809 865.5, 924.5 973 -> 1.08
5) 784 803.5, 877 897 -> 1.08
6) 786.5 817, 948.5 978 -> 1.20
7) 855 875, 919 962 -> 1.04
